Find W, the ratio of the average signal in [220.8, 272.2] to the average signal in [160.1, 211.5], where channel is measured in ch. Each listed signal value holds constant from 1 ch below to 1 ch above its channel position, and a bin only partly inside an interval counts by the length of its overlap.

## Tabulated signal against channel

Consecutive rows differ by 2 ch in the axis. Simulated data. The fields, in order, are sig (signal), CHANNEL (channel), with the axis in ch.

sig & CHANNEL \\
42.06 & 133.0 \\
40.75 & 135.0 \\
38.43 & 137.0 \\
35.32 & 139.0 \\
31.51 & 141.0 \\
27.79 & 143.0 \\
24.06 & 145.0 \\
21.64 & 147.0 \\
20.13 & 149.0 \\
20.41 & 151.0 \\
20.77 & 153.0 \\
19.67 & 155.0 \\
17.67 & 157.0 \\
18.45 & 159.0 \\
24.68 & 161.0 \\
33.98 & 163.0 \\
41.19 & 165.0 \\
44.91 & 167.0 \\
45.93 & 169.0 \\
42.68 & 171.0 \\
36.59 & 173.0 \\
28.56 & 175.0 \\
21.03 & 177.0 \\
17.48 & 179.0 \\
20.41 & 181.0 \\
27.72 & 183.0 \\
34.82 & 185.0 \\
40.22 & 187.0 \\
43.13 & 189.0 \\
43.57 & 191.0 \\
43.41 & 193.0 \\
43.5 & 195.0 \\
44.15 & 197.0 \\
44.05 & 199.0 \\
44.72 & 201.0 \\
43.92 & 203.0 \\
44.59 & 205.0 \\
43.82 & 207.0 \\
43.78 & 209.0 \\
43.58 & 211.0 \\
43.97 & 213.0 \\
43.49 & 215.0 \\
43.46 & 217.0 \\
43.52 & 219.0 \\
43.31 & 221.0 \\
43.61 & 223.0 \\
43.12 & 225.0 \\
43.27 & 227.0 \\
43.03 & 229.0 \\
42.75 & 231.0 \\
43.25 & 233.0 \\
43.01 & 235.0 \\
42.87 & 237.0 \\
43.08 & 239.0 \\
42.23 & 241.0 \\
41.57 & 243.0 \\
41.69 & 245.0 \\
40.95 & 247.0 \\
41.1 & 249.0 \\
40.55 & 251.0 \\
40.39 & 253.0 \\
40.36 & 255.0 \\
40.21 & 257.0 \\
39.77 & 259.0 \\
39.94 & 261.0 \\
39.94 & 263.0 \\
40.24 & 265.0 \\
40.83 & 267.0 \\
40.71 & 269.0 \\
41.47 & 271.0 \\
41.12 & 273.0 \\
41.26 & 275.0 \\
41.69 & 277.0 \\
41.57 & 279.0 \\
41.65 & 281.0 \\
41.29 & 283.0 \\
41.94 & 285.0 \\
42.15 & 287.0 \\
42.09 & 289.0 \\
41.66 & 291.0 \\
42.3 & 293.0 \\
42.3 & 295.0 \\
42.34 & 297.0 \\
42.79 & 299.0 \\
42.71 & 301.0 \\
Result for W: 1.1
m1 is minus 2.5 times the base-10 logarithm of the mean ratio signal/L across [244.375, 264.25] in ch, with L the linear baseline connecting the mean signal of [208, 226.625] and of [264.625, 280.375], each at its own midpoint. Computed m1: 0.04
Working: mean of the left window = 43.5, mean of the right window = 41.2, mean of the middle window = 40.5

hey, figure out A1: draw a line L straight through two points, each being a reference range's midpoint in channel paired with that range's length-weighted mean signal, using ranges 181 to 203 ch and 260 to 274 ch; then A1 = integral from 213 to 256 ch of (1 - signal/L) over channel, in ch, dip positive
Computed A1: -2.2 ch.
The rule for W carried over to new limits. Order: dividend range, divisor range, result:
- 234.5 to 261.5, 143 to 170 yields 1.52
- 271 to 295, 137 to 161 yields 1.73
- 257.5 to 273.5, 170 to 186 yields 1.41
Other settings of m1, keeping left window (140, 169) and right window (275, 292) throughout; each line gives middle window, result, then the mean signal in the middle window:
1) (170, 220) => -0.22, 38.8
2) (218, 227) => -0.24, 43.4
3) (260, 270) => -0.02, 40.3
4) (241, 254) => -0.10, 41.1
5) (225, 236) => -0.21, 43.1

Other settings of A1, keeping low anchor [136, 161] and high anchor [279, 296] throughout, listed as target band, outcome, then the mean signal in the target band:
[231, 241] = -2.1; 42.9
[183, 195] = -4.2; 40.1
